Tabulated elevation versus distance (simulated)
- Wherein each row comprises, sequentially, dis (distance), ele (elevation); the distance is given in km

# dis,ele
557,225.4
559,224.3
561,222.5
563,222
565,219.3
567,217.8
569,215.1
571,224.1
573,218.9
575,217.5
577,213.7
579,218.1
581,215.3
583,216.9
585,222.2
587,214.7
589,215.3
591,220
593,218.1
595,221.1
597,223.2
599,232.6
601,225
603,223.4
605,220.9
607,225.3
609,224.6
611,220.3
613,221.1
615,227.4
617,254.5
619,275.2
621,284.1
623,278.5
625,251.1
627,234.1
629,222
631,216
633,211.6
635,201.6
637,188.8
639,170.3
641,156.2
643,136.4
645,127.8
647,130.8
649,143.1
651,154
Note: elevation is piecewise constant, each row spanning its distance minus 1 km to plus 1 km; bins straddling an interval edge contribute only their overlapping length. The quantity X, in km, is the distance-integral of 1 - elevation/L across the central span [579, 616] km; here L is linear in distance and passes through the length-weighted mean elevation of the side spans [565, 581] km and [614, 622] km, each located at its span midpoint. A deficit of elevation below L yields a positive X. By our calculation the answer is 2.95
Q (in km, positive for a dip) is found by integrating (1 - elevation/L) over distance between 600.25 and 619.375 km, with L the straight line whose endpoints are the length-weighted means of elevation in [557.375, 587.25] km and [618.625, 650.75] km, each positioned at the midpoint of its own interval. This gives -2.2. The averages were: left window 219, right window 199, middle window 230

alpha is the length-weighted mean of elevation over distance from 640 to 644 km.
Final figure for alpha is 146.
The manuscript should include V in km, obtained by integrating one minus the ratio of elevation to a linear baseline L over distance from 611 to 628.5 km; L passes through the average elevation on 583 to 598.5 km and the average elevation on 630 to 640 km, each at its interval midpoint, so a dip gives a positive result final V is -3.9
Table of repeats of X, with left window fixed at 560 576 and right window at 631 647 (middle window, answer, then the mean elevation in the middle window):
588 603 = -1.62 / 222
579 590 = -0.46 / 217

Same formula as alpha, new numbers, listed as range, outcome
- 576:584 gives 216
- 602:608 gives 223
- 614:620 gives 252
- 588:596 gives 219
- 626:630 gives 228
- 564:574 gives 219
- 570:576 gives 220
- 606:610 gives 225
